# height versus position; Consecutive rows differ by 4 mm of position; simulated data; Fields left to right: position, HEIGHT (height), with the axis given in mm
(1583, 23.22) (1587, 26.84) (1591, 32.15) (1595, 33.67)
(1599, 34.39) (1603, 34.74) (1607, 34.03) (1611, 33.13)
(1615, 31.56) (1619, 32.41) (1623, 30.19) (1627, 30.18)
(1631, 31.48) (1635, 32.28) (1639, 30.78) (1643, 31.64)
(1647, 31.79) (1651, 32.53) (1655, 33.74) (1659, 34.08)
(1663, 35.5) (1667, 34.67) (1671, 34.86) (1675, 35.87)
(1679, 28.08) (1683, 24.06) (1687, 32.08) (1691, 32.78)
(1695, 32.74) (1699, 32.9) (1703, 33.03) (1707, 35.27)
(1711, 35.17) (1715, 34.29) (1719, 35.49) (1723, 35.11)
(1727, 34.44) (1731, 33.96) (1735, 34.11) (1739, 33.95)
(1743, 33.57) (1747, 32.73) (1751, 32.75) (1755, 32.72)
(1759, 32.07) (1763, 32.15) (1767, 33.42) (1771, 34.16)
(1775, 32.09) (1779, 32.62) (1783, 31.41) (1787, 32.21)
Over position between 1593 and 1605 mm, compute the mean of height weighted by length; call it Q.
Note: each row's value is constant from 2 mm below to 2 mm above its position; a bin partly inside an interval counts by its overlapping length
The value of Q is 34.3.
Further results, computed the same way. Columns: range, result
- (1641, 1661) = 32.8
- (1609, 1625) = 31.8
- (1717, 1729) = 35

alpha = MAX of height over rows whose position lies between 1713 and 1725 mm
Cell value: 35.49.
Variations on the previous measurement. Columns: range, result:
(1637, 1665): 35.5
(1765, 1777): 34.16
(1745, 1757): 32.75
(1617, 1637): 32.41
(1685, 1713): 35.27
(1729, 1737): 34.11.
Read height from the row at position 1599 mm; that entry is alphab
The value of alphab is 34.39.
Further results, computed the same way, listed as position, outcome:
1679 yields 28.08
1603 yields 34.74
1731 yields 33.96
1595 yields 33.67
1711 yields 35.17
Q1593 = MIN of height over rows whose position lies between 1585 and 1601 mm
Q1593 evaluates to 26.84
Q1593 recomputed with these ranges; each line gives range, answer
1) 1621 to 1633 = 30.18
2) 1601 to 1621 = 31.56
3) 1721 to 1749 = 32.73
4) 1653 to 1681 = 28.08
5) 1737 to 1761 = 32.07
